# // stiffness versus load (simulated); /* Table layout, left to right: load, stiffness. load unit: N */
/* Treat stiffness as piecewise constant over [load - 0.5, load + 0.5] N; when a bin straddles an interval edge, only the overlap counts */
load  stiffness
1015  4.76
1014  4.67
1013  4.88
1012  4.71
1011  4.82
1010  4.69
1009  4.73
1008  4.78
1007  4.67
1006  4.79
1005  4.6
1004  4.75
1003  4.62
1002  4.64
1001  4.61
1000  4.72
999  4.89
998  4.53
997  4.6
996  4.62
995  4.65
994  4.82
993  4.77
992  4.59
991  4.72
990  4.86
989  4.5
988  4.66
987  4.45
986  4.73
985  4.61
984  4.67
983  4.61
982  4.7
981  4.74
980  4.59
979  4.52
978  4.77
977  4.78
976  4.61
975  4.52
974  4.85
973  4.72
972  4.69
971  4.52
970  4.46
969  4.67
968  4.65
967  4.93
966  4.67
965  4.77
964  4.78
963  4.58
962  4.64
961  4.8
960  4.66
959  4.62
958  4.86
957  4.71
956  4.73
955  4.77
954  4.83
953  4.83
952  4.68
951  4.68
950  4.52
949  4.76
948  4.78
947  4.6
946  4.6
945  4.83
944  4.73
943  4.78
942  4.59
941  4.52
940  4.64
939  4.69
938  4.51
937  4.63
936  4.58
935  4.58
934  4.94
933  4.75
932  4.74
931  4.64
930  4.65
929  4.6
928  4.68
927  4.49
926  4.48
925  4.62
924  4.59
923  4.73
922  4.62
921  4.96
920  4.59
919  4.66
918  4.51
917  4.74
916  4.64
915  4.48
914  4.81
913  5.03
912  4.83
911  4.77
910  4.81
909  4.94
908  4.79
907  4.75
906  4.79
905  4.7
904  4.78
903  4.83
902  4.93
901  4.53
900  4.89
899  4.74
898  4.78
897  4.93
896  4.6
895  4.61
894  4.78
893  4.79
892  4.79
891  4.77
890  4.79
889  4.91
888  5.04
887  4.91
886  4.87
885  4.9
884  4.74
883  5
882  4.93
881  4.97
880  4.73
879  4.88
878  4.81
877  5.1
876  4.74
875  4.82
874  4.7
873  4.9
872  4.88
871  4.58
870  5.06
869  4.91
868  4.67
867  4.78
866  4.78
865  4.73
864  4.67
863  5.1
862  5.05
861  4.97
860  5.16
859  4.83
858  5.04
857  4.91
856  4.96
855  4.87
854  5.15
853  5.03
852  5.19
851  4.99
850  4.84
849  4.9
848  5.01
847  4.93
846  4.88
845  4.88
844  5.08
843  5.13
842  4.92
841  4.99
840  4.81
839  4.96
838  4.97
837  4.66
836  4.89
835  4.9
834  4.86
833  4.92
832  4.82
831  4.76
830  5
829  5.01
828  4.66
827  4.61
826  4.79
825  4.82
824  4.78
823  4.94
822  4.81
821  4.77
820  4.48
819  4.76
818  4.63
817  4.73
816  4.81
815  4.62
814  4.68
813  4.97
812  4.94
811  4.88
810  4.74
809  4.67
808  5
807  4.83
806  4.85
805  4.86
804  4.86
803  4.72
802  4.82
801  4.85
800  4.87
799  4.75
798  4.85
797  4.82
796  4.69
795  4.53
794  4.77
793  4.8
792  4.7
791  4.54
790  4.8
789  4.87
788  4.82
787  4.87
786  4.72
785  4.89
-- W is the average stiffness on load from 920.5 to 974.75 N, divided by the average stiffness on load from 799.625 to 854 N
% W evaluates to 1.0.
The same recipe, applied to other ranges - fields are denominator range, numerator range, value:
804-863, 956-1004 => 0.96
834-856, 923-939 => 0.94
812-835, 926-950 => 0.97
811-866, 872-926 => 0.98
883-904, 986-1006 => 0.97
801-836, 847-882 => 1.02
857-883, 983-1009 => 0.96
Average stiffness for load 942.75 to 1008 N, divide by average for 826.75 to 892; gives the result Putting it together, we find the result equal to 0.96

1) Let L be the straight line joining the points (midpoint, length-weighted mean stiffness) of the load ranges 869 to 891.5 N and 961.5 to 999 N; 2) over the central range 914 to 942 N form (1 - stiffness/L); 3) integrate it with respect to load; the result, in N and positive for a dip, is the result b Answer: 0.8 N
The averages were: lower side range 4.87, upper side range 4.67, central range 4.64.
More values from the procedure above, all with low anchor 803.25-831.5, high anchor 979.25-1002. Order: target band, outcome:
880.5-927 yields -0.4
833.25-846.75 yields -0.4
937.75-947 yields 0.1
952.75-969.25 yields -0.2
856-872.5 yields -0.4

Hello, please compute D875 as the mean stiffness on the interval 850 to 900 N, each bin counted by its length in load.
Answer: 4.87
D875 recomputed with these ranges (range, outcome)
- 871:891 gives 4.86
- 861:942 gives 4.76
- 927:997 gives 4.68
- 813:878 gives 4.87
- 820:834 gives 4.81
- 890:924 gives 4.75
